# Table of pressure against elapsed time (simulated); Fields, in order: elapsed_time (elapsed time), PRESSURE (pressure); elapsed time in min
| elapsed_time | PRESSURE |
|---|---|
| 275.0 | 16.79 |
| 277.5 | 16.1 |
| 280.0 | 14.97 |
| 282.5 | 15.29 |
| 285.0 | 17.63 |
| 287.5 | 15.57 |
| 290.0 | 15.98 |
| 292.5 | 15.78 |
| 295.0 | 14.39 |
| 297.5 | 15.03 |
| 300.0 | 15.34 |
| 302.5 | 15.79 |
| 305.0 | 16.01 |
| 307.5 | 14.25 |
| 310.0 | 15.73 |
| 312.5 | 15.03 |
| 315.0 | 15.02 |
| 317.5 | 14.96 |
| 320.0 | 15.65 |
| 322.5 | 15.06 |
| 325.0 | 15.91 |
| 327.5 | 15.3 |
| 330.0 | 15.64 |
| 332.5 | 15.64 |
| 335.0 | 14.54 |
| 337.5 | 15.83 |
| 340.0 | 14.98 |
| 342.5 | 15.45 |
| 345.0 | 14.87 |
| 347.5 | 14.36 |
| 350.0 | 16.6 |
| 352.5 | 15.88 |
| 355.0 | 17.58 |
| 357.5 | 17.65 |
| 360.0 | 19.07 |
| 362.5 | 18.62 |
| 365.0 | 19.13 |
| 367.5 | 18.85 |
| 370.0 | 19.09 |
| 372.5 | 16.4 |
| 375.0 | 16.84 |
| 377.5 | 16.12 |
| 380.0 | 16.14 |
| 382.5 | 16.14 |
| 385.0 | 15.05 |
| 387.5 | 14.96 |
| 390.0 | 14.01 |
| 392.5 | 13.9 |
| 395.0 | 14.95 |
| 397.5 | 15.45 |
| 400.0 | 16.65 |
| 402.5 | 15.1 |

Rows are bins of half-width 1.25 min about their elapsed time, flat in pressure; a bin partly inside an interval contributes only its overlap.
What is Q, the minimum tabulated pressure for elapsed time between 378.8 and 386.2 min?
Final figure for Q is 15.05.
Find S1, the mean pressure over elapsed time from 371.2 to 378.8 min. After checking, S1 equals 16.5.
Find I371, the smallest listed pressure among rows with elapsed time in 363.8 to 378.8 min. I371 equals 16.12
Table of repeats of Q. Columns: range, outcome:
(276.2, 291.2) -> 14.97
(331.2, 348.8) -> 14.36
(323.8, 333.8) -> 15.3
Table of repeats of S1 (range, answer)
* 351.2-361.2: 17.5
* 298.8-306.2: 15.7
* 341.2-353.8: 15.4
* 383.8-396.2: 14.6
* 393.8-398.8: 15.2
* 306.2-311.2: 15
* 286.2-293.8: 15.8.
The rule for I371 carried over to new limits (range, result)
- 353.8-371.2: 17.58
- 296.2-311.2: 14.25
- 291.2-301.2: 14.39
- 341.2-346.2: 14.87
